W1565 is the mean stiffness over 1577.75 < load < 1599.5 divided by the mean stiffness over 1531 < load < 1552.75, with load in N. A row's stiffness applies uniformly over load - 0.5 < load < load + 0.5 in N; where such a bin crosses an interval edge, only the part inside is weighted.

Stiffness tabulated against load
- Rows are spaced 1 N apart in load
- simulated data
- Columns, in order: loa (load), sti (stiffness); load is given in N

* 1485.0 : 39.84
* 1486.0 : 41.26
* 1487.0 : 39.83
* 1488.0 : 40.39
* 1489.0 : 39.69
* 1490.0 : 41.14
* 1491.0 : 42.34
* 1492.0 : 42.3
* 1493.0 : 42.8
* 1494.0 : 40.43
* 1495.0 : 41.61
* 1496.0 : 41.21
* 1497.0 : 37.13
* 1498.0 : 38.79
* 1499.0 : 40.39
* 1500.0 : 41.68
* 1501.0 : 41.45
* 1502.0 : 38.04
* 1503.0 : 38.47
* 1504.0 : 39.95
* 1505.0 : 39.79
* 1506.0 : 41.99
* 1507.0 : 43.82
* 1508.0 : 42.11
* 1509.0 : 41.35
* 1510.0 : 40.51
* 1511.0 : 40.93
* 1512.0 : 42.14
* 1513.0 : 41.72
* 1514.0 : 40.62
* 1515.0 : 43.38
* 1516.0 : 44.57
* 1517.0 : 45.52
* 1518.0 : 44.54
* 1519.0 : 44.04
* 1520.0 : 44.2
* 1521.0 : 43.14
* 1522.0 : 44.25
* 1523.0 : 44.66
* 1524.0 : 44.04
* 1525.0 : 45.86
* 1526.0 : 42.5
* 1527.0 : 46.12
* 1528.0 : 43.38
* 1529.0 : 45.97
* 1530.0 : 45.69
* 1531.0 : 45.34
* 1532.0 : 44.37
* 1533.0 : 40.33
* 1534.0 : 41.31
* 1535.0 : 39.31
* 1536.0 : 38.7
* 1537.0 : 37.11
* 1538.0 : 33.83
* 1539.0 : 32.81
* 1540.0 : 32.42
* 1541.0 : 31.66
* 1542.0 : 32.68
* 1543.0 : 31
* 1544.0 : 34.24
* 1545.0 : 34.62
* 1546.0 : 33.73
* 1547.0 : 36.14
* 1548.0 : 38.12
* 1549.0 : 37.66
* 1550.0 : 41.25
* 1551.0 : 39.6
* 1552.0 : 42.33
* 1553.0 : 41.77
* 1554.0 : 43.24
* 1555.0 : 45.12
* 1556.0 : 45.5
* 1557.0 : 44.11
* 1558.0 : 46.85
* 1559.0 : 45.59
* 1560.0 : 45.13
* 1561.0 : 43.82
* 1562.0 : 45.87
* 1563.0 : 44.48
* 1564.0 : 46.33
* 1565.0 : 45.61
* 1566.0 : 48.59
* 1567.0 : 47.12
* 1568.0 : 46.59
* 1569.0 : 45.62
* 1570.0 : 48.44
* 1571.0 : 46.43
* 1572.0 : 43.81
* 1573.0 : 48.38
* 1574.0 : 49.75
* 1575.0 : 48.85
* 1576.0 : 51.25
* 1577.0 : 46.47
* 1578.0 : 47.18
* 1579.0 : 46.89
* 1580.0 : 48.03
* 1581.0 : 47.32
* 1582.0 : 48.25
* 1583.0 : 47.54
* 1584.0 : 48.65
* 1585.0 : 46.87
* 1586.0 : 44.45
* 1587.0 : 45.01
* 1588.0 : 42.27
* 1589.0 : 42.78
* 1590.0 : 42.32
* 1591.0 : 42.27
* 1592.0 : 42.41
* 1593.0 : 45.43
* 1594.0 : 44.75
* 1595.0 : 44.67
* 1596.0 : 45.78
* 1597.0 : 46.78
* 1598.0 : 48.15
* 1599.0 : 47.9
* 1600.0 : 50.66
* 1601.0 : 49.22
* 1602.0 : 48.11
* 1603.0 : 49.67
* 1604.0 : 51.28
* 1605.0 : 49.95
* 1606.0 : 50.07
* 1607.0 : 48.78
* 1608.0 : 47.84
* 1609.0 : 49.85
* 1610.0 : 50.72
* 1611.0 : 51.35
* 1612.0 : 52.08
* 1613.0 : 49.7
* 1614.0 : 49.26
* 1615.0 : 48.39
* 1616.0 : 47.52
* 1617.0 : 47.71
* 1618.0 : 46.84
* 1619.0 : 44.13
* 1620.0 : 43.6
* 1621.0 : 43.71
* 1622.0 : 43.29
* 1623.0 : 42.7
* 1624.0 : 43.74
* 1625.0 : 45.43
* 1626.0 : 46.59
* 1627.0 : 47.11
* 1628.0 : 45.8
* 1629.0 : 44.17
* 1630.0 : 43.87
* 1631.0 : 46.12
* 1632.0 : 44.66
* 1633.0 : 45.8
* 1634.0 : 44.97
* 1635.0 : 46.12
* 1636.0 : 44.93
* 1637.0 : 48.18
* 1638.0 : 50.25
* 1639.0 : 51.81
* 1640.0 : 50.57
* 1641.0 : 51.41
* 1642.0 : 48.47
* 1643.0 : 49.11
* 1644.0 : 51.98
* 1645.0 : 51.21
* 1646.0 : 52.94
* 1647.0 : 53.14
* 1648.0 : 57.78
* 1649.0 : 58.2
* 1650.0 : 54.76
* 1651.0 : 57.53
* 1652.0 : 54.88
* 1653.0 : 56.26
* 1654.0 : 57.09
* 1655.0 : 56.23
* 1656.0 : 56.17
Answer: 1.23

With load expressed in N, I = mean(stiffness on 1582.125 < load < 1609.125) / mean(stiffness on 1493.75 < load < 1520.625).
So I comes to 1.13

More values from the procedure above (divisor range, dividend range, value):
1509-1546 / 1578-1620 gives 1.16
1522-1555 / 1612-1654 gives 1.23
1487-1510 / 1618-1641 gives 1.13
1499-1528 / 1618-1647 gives 1.10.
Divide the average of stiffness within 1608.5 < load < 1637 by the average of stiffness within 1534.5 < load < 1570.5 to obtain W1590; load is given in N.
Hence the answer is 1.14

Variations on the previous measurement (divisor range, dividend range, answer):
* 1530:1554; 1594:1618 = 1.29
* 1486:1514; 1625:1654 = 1.22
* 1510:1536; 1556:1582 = 1.08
